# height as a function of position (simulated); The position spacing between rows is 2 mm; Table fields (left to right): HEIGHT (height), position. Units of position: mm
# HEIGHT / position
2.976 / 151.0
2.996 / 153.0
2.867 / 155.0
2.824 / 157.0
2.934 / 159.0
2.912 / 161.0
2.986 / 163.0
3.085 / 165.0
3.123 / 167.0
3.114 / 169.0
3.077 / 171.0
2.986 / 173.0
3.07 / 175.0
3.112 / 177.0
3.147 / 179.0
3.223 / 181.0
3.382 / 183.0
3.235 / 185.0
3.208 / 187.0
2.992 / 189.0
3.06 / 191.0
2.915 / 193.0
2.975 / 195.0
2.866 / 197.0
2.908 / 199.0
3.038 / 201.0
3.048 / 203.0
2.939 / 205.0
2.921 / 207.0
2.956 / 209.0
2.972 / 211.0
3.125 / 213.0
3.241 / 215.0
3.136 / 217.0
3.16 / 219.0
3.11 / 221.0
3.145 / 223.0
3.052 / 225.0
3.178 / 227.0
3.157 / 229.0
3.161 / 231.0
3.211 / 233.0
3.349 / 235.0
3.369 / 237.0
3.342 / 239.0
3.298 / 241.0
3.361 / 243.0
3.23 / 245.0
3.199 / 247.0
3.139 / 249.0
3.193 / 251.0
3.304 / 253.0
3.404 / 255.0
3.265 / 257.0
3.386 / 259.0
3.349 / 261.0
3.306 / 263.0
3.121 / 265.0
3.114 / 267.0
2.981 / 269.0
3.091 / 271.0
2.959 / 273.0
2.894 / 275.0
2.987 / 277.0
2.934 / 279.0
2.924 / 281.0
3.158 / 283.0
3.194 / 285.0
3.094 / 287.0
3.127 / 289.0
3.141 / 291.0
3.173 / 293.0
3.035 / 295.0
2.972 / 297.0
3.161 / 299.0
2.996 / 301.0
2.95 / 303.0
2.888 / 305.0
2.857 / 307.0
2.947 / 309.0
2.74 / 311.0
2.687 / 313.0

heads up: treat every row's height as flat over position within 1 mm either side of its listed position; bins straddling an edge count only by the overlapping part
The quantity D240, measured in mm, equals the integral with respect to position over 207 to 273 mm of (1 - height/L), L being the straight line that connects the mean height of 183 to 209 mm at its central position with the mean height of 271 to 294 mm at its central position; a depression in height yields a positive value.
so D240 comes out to -3.3 mm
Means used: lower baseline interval 3.02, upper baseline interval 3.05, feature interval 3.19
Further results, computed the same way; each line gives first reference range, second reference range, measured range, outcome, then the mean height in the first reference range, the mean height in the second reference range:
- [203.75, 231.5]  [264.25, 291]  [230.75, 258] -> -1.8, 3.09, 3.05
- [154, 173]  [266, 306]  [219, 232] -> -0.5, 2.99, 3.04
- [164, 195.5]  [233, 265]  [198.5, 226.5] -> 1.2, 3.11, 3.29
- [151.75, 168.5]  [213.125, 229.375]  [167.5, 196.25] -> -0.7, 2.97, 3.15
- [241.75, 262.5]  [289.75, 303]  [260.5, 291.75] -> 0.9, 3.28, 3.07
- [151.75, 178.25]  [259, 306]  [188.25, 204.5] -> 0.3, 3.01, 3.07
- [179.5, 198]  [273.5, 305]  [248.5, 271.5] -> -1.3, 3.1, 3.04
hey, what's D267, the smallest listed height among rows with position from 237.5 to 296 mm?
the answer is 2.894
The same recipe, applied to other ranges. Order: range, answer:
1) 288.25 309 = 2.857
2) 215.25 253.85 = 3.052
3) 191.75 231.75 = 2.866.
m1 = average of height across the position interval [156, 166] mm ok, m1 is 2.95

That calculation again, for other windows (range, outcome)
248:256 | 3.26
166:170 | 3.12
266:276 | 3.01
